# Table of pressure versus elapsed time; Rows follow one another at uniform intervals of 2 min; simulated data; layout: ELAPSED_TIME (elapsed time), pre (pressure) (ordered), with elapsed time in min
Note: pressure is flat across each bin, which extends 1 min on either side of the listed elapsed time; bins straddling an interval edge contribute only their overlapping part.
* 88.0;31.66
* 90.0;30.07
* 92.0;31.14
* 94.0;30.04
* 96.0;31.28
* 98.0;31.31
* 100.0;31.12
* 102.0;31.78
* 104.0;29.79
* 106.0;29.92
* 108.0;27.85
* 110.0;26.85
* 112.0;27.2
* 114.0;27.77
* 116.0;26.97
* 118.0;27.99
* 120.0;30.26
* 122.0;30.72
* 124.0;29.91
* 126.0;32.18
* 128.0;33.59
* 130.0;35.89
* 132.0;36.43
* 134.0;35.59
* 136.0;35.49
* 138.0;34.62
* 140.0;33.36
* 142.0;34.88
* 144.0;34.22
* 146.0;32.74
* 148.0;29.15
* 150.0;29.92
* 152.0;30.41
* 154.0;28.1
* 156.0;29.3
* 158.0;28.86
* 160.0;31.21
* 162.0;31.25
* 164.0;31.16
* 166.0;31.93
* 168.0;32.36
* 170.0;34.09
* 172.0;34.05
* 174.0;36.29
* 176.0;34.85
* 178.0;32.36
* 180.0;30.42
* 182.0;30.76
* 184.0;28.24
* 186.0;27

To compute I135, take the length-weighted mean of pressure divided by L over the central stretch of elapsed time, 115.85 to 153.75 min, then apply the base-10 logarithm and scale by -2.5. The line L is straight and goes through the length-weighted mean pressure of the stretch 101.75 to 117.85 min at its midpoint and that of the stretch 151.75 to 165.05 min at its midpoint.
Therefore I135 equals -0.11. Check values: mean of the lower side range 28.3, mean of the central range 32.4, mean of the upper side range 30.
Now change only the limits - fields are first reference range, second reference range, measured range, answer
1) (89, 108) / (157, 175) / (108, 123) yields 0.10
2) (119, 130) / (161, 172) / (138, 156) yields 0.01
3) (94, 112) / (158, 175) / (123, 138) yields -0.11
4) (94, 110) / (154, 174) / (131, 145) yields -0.13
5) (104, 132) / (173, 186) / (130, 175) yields -0.06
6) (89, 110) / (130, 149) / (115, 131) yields 0.06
